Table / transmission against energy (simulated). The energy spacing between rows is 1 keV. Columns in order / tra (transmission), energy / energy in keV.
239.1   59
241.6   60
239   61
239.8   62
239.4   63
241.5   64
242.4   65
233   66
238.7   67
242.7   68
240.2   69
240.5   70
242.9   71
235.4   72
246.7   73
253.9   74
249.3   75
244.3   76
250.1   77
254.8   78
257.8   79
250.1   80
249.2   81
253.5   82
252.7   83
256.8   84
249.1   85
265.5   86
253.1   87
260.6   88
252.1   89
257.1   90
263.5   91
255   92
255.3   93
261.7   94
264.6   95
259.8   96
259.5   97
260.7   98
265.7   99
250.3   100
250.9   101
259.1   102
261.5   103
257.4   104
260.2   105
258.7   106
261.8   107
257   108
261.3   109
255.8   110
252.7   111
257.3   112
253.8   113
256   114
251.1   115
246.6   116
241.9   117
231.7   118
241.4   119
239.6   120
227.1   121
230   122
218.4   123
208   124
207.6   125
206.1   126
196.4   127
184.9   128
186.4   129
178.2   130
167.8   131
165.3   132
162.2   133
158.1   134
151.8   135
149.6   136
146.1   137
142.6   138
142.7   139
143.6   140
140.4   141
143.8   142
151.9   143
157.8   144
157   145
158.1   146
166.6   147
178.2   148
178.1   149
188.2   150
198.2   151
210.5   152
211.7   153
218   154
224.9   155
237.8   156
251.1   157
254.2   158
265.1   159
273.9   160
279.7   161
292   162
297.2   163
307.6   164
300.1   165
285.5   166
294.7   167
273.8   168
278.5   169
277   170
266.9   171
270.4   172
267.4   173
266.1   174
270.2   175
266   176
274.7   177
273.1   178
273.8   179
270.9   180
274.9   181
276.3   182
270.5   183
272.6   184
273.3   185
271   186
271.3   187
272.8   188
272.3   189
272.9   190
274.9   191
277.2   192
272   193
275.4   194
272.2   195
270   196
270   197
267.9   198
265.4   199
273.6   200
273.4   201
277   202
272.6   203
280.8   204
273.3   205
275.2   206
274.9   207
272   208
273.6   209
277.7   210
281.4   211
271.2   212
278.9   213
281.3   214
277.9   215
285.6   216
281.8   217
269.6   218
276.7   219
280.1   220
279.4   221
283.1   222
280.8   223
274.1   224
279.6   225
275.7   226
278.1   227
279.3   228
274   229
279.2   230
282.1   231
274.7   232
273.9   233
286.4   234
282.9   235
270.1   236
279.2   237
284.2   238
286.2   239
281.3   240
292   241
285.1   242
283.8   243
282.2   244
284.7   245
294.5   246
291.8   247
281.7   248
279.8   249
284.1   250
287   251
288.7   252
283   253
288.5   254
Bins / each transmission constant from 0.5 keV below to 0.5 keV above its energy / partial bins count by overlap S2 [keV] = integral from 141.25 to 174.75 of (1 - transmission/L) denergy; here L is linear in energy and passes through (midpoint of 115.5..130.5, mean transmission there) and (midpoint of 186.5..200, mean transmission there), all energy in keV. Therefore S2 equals 1.4 keV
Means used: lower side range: 216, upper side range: 272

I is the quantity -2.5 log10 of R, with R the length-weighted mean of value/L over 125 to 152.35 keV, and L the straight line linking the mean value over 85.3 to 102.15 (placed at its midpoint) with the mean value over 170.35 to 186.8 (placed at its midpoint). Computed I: 0.50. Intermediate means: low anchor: 258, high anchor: 271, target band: 168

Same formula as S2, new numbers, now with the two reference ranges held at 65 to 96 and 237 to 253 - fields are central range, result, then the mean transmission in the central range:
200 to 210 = 0.1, 275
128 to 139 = 4.2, 161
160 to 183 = -0.7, 279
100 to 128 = 1.8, 242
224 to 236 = 0.2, 278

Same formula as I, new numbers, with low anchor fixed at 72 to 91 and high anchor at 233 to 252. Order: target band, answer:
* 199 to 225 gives 0.01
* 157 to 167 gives -0.06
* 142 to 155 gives 0.42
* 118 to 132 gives 0.26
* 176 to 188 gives 0.00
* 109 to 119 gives 0.04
